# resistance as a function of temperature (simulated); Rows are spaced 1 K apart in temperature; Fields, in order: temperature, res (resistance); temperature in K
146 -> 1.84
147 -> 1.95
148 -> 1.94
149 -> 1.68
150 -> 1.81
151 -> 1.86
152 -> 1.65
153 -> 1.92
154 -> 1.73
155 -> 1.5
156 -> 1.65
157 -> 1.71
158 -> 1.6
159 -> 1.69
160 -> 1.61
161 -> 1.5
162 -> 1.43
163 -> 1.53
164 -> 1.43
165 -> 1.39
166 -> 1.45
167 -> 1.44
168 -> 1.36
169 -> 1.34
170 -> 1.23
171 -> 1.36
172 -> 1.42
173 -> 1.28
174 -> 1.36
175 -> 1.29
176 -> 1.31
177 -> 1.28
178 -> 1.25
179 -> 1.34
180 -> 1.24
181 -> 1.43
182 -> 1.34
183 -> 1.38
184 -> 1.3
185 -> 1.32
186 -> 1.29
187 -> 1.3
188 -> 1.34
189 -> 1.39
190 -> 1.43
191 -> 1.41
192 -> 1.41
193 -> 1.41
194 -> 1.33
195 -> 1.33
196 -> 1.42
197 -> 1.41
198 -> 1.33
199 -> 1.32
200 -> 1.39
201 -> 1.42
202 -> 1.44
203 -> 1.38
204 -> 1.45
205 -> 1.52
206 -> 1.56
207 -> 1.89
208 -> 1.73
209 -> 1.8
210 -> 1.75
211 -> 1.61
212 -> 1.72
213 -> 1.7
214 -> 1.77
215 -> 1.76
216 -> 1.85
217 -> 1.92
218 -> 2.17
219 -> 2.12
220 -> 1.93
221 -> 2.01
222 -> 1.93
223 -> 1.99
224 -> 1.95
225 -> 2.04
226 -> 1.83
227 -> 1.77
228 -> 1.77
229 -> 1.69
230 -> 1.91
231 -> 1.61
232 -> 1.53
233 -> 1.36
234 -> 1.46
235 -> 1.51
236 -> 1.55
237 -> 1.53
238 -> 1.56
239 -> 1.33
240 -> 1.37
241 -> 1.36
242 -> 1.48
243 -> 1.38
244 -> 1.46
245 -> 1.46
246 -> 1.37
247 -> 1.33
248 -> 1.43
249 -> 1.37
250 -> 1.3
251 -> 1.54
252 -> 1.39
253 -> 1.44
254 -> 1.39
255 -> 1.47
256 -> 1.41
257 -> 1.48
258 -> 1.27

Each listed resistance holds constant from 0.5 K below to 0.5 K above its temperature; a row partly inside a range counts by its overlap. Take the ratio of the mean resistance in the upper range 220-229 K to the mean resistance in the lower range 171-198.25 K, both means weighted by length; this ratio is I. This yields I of 1.4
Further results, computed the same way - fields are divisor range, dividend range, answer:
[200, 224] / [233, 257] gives 0.82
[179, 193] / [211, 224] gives 1.40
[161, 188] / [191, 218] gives 1.16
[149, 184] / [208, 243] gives 1.17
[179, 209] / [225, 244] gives 1.11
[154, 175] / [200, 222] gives 1.18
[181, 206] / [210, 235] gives 1.30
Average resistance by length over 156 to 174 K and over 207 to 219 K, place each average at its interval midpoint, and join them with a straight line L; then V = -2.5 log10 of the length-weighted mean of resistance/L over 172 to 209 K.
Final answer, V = 0.18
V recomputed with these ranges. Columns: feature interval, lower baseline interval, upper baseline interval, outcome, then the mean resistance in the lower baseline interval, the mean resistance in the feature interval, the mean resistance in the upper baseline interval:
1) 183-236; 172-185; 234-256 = -0.174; 1.32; 1.61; 1.43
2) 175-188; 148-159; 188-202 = 0.138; 1.72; 1.31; 1.39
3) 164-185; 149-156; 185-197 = 0.139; 1.73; 1.34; 1.37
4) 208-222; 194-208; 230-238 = -0.236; 1.46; 1.85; 1.54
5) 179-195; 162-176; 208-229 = 0.148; 1.38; 1.35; 1.86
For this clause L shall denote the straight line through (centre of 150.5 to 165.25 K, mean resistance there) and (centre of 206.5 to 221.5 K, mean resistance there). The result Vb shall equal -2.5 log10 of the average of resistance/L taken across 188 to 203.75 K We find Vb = 0.27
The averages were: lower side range 1.62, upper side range 1.85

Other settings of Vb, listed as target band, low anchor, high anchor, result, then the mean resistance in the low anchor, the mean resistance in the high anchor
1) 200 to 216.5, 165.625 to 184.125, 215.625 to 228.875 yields 0.08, 1.34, 1.94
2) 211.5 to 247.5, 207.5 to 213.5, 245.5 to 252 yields -0.08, 1.72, 1.39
